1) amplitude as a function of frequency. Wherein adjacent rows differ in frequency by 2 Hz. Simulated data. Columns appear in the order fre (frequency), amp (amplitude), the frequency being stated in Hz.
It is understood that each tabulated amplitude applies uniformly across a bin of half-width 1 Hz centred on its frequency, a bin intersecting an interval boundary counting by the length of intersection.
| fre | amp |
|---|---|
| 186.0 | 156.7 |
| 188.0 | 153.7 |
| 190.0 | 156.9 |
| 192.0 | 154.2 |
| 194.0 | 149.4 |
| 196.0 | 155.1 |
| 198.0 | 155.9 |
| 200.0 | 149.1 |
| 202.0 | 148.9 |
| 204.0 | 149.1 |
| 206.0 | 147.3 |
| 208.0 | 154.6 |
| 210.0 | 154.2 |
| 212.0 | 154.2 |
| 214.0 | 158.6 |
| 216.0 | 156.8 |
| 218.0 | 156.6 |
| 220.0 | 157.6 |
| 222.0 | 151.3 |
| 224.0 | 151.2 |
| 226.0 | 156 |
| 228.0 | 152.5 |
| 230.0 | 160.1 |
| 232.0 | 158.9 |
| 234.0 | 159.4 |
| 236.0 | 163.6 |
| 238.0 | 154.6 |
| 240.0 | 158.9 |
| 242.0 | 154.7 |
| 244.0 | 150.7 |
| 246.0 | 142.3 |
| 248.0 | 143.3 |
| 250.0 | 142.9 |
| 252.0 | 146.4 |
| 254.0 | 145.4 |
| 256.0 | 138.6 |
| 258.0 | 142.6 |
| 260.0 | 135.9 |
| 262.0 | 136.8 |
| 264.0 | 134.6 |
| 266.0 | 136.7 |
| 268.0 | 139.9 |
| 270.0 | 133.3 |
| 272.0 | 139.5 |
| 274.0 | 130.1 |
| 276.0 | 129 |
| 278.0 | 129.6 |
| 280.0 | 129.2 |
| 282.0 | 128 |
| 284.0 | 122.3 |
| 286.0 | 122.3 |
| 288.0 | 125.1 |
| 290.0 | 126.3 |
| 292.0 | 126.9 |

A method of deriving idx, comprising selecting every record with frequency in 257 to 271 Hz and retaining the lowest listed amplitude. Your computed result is 133.3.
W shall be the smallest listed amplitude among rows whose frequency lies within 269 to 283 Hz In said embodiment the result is 128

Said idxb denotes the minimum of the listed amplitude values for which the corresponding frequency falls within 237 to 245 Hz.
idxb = 150.7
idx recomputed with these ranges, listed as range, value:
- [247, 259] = 138.6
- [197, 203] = 148.9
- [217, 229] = 151.2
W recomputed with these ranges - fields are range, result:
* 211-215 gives 154.2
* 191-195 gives 149.4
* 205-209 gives 147.3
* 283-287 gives 122.3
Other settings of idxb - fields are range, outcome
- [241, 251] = 142.3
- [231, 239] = 154.6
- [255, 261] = 135.9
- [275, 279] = 129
